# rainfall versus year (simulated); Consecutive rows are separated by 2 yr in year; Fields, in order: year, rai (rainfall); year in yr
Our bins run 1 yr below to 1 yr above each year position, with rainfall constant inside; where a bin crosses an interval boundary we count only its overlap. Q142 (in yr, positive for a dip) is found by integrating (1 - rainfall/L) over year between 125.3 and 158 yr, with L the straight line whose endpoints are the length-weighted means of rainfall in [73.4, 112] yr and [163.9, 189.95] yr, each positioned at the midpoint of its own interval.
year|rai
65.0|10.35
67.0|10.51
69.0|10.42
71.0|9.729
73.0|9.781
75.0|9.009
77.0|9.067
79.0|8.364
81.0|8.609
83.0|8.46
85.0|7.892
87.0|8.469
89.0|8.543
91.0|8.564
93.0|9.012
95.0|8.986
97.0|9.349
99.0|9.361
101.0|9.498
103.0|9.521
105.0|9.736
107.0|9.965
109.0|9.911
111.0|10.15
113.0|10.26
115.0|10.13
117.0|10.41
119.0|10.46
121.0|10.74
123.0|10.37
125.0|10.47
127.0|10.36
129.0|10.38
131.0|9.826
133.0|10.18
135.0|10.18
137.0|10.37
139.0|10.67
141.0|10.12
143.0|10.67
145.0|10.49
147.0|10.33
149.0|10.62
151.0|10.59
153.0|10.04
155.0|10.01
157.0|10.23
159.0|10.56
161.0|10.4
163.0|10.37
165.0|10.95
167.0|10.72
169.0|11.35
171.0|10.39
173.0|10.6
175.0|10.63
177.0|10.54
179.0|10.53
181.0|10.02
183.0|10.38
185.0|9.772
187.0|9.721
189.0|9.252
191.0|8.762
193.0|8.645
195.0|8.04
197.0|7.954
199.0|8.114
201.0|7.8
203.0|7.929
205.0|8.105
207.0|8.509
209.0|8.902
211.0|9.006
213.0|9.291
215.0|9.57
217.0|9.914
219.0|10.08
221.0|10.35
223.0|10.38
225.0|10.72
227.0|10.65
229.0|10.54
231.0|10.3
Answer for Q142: -1.62 yr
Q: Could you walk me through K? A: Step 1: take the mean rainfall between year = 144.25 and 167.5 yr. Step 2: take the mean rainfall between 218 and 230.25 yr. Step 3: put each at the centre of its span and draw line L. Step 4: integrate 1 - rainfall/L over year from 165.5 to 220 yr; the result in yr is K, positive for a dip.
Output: 5.2 yr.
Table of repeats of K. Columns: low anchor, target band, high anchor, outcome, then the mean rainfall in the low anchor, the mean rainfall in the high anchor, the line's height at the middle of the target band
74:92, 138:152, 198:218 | -3.0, 8.55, 8.71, 8.63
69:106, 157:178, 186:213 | -4.7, 9.04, 8.55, 8.69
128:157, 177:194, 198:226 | -0.1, 10.3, 9.19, 9.62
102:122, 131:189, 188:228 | -4.6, 10.1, 9.1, 9.61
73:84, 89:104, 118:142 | 0.3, 8.8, 10.3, 9.34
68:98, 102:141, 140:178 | -1.9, 8.95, 10.5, 9.74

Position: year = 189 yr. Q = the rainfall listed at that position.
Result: 9.252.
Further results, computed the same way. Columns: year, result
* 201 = 7.8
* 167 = 10.72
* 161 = 10.4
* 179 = 10.53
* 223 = 10.38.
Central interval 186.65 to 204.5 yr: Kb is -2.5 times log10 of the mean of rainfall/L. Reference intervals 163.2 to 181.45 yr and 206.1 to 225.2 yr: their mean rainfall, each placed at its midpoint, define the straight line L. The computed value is 0.199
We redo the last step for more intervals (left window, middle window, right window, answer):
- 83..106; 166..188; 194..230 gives -0.14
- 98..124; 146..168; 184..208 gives -0.13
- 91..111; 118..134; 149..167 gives -0.05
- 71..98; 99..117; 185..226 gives -0.12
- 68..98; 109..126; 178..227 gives -0.15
